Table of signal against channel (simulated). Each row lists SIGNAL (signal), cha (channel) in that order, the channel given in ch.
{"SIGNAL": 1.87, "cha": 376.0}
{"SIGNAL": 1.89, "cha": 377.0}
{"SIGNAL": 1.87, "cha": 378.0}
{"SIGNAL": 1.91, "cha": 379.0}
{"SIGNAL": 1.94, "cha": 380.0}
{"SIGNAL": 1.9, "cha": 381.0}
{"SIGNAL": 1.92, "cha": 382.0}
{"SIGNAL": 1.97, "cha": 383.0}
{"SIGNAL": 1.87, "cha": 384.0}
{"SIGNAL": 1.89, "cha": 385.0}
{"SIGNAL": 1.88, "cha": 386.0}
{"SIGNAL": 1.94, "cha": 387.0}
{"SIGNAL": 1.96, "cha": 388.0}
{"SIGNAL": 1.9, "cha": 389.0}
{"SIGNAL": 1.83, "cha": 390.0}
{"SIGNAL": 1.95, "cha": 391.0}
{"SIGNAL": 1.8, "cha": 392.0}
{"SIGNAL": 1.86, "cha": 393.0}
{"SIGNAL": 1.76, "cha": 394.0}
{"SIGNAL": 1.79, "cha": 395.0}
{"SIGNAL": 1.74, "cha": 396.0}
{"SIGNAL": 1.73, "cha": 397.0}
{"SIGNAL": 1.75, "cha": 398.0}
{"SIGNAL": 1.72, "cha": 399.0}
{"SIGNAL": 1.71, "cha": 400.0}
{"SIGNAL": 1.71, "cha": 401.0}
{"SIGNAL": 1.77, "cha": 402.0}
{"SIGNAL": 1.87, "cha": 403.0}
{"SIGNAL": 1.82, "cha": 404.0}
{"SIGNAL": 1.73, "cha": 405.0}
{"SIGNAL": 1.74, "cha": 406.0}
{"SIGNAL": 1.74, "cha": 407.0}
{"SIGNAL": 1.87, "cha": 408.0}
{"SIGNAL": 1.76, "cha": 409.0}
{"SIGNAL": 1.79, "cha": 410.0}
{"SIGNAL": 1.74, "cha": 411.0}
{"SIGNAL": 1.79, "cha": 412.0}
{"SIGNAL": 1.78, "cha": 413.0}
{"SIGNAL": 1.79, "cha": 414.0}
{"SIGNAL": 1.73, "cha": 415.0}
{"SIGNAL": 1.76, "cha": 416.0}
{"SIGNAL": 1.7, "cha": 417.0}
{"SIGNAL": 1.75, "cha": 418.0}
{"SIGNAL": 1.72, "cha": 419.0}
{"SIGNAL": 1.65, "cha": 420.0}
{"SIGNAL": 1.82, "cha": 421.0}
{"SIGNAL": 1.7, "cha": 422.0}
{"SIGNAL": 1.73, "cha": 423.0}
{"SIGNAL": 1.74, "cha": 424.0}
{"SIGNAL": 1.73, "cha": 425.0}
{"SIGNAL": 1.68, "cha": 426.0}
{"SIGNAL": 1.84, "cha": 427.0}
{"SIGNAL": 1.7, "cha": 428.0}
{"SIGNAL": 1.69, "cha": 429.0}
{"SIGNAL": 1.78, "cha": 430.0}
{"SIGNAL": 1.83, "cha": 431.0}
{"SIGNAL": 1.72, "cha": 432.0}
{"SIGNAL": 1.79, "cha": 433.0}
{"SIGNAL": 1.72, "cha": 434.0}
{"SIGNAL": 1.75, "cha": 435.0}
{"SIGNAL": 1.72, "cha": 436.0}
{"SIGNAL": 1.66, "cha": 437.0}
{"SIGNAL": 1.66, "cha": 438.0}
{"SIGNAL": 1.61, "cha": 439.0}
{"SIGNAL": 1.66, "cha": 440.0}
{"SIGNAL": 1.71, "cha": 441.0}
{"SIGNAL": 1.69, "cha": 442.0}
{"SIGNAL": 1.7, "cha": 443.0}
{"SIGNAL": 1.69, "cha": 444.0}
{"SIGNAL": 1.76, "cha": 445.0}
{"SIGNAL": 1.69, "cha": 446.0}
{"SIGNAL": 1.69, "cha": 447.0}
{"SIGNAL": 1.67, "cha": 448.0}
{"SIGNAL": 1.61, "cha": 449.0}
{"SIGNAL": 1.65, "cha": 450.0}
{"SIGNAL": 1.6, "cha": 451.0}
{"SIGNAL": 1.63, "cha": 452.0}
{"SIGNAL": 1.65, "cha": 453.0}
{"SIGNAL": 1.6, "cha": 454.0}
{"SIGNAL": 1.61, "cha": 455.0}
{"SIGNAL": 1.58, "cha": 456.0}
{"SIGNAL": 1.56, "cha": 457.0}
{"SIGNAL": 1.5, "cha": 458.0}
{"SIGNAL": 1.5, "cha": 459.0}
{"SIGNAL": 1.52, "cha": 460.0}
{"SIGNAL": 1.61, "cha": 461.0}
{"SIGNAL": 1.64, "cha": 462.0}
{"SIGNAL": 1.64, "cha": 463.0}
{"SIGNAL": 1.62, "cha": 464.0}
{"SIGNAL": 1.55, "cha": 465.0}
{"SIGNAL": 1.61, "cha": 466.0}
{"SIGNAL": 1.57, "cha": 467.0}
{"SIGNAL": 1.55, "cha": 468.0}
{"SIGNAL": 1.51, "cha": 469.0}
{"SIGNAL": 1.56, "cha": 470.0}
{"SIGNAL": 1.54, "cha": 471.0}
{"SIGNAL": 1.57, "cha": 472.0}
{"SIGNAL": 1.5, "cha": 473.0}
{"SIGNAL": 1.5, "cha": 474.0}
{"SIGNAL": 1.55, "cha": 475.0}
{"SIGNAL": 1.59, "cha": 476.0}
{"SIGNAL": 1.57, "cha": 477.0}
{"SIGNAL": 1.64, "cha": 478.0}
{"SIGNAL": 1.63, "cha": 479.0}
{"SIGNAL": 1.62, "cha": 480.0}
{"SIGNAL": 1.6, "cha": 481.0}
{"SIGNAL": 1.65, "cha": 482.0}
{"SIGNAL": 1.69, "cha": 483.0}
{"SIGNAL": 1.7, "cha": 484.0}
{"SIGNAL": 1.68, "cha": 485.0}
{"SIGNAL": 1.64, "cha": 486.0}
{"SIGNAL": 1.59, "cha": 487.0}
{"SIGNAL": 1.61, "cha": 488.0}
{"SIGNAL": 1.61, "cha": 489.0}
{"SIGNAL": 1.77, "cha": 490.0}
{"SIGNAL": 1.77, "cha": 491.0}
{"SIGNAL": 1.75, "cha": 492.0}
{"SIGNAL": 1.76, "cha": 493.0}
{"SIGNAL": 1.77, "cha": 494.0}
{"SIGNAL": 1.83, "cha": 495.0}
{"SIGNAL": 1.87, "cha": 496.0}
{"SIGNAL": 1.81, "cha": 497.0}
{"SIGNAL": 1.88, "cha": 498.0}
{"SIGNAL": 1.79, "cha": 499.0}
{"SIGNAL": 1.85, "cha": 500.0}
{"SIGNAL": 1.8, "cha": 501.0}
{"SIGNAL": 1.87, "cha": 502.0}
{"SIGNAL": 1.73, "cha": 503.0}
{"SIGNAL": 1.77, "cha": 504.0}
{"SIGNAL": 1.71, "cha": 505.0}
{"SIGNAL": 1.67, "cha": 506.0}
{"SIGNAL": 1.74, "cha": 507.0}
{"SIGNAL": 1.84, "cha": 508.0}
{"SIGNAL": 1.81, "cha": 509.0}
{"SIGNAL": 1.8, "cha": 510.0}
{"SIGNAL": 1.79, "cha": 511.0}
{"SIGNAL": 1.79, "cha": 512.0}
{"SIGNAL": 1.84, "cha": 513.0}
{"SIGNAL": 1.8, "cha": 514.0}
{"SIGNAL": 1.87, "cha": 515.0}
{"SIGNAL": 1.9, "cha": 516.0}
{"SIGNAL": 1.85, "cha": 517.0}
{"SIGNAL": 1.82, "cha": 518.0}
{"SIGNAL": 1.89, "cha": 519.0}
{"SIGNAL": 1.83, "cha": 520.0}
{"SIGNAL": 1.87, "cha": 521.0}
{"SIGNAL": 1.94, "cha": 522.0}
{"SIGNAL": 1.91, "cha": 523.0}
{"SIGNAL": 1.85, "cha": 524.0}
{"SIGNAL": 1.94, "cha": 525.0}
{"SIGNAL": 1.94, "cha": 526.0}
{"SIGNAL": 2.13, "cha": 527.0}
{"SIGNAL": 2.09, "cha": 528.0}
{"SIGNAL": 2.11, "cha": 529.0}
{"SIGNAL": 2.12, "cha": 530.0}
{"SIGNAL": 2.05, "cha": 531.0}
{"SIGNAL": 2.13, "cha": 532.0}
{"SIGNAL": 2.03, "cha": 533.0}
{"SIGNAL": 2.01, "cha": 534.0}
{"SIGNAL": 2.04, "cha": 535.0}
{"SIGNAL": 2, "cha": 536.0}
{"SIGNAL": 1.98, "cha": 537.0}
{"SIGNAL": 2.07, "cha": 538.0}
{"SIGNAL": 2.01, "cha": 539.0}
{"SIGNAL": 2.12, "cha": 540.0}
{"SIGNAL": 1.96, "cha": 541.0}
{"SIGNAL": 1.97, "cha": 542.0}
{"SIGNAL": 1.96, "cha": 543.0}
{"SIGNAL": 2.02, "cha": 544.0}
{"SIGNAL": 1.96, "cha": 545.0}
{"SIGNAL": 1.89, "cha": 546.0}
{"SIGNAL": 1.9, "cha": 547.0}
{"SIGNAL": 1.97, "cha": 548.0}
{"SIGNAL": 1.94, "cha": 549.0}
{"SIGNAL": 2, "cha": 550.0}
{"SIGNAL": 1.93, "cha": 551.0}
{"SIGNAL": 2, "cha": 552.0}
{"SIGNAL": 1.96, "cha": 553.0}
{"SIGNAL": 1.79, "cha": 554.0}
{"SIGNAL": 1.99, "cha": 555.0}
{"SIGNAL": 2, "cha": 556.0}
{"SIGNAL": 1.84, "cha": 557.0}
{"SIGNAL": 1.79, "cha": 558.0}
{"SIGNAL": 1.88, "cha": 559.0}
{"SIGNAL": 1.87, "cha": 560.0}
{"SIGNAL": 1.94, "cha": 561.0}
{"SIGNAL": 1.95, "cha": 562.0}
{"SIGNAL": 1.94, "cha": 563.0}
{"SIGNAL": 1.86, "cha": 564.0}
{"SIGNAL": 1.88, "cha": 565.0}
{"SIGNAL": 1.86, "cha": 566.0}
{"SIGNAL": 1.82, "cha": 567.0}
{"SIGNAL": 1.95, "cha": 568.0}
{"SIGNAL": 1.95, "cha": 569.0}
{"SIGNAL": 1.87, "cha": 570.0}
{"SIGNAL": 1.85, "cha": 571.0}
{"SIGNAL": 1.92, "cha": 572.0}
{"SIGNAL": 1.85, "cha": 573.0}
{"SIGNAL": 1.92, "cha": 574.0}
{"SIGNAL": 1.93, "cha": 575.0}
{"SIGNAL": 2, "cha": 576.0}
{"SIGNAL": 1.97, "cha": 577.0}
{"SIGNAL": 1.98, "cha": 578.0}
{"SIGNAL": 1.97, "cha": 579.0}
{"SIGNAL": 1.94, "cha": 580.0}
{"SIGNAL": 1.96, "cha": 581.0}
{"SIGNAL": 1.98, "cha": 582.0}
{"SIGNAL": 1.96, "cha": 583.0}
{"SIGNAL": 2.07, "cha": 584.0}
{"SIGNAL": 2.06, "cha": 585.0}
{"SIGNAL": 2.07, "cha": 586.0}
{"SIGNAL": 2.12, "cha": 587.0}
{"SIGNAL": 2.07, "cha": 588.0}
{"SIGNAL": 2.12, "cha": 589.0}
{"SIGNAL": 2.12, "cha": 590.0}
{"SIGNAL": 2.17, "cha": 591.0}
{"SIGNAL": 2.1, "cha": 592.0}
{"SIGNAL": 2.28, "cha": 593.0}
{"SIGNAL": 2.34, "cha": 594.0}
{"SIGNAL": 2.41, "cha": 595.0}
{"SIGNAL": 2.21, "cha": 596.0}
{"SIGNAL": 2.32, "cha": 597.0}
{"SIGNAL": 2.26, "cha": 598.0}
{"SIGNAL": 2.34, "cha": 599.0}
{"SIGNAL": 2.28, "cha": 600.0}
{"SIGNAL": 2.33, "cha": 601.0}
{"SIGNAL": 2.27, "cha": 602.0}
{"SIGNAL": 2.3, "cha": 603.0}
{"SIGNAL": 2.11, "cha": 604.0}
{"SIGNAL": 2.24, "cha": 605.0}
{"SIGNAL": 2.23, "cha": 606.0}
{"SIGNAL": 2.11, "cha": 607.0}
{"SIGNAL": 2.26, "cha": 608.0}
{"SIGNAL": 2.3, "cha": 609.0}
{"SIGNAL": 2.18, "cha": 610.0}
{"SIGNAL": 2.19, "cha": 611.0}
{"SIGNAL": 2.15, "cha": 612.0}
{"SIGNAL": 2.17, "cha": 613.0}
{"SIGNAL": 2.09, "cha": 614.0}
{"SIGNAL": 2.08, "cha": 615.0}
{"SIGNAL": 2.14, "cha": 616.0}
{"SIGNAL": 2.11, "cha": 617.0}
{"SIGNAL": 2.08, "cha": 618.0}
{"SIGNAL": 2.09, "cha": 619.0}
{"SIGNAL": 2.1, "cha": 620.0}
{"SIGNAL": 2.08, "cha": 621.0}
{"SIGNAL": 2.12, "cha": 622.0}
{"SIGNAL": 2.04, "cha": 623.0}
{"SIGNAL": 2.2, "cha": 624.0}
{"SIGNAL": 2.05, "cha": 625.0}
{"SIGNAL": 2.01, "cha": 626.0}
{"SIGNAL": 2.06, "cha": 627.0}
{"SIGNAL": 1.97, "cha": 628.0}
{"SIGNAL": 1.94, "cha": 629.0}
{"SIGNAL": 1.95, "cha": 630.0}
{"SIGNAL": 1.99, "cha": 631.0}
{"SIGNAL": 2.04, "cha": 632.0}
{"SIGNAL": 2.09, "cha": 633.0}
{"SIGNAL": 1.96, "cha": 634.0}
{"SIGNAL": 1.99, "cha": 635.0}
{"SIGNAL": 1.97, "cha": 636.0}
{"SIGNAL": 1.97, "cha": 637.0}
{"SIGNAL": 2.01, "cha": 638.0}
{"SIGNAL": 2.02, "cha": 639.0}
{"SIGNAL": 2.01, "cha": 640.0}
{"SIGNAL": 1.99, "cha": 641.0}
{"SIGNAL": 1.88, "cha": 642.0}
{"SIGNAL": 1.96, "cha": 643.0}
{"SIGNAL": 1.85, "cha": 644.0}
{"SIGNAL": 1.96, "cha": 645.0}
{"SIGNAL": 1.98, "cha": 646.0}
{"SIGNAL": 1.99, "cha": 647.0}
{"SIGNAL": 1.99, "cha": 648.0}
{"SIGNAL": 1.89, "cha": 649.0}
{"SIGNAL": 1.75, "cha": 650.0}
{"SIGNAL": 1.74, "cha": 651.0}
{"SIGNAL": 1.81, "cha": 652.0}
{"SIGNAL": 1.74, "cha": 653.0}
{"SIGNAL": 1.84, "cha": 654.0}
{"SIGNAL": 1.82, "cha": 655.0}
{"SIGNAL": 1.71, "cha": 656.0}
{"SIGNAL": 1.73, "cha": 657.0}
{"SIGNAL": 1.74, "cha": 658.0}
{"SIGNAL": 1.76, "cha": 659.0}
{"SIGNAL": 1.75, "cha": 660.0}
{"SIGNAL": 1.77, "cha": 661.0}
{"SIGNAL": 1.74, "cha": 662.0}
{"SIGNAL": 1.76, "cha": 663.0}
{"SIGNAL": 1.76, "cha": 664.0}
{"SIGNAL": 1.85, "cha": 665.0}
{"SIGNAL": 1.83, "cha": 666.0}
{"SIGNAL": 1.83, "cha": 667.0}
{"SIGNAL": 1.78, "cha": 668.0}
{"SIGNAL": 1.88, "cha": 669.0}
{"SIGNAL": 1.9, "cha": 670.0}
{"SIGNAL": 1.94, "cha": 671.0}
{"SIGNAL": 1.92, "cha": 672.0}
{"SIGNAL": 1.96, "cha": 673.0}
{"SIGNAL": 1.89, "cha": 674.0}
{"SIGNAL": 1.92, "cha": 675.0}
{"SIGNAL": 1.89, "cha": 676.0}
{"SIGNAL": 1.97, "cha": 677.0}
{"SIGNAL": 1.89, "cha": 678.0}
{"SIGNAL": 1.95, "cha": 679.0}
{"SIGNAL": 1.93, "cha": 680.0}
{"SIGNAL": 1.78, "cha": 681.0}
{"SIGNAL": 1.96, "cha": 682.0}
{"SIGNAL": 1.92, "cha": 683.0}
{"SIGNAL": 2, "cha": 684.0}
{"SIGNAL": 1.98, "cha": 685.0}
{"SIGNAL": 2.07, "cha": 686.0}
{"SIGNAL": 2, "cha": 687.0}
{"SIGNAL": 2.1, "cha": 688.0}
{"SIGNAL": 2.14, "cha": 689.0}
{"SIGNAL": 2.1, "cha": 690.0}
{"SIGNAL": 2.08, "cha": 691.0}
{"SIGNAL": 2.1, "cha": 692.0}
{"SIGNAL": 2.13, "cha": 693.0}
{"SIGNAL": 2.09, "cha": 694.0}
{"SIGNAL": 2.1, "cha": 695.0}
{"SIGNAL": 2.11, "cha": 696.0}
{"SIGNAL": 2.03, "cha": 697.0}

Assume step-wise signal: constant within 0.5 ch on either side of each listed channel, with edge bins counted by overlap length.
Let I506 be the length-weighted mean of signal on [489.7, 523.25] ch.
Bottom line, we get 1.81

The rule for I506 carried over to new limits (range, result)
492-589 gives 1.92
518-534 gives 1.98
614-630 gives 2.07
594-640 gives 2.13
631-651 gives 1.96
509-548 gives 1.95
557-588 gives 1.94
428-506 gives 1.67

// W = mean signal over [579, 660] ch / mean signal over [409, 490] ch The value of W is 1.24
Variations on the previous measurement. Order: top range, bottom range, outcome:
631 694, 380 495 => 1.12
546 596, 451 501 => 1.21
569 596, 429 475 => 1.25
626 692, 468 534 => 1.08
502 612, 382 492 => 1.17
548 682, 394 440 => 1.14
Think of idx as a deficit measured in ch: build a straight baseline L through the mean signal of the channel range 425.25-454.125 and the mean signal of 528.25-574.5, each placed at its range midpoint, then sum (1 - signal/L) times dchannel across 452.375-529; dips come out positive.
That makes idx 4.1 ch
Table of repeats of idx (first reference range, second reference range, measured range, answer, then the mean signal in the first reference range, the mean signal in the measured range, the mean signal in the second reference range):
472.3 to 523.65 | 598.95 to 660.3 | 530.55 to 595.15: -3.6 ch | 1.75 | 1.99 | 2.02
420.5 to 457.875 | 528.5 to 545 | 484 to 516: 2.3 ch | 1.69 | 1.77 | 2.03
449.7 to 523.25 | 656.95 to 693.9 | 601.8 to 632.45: -4.5 ch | 1.69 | 2.12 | 1.91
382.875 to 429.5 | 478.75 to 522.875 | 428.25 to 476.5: 3.9 ch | 1.78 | 1.63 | 1.77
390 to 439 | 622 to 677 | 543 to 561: -0.8 ch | 1.76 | 1.93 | 1.91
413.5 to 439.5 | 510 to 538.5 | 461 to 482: 2.9 ch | 1.73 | 1.58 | 1.95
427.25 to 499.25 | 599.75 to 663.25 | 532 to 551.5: -1.8 ch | 1.66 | 1.99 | 2.01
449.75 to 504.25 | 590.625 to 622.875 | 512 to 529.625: -0.8 ch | 1.65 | 1.91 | 2.2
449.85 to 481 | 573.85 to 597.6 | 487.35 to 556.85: -2.9 ch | 1.58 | 1.89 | 2.09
